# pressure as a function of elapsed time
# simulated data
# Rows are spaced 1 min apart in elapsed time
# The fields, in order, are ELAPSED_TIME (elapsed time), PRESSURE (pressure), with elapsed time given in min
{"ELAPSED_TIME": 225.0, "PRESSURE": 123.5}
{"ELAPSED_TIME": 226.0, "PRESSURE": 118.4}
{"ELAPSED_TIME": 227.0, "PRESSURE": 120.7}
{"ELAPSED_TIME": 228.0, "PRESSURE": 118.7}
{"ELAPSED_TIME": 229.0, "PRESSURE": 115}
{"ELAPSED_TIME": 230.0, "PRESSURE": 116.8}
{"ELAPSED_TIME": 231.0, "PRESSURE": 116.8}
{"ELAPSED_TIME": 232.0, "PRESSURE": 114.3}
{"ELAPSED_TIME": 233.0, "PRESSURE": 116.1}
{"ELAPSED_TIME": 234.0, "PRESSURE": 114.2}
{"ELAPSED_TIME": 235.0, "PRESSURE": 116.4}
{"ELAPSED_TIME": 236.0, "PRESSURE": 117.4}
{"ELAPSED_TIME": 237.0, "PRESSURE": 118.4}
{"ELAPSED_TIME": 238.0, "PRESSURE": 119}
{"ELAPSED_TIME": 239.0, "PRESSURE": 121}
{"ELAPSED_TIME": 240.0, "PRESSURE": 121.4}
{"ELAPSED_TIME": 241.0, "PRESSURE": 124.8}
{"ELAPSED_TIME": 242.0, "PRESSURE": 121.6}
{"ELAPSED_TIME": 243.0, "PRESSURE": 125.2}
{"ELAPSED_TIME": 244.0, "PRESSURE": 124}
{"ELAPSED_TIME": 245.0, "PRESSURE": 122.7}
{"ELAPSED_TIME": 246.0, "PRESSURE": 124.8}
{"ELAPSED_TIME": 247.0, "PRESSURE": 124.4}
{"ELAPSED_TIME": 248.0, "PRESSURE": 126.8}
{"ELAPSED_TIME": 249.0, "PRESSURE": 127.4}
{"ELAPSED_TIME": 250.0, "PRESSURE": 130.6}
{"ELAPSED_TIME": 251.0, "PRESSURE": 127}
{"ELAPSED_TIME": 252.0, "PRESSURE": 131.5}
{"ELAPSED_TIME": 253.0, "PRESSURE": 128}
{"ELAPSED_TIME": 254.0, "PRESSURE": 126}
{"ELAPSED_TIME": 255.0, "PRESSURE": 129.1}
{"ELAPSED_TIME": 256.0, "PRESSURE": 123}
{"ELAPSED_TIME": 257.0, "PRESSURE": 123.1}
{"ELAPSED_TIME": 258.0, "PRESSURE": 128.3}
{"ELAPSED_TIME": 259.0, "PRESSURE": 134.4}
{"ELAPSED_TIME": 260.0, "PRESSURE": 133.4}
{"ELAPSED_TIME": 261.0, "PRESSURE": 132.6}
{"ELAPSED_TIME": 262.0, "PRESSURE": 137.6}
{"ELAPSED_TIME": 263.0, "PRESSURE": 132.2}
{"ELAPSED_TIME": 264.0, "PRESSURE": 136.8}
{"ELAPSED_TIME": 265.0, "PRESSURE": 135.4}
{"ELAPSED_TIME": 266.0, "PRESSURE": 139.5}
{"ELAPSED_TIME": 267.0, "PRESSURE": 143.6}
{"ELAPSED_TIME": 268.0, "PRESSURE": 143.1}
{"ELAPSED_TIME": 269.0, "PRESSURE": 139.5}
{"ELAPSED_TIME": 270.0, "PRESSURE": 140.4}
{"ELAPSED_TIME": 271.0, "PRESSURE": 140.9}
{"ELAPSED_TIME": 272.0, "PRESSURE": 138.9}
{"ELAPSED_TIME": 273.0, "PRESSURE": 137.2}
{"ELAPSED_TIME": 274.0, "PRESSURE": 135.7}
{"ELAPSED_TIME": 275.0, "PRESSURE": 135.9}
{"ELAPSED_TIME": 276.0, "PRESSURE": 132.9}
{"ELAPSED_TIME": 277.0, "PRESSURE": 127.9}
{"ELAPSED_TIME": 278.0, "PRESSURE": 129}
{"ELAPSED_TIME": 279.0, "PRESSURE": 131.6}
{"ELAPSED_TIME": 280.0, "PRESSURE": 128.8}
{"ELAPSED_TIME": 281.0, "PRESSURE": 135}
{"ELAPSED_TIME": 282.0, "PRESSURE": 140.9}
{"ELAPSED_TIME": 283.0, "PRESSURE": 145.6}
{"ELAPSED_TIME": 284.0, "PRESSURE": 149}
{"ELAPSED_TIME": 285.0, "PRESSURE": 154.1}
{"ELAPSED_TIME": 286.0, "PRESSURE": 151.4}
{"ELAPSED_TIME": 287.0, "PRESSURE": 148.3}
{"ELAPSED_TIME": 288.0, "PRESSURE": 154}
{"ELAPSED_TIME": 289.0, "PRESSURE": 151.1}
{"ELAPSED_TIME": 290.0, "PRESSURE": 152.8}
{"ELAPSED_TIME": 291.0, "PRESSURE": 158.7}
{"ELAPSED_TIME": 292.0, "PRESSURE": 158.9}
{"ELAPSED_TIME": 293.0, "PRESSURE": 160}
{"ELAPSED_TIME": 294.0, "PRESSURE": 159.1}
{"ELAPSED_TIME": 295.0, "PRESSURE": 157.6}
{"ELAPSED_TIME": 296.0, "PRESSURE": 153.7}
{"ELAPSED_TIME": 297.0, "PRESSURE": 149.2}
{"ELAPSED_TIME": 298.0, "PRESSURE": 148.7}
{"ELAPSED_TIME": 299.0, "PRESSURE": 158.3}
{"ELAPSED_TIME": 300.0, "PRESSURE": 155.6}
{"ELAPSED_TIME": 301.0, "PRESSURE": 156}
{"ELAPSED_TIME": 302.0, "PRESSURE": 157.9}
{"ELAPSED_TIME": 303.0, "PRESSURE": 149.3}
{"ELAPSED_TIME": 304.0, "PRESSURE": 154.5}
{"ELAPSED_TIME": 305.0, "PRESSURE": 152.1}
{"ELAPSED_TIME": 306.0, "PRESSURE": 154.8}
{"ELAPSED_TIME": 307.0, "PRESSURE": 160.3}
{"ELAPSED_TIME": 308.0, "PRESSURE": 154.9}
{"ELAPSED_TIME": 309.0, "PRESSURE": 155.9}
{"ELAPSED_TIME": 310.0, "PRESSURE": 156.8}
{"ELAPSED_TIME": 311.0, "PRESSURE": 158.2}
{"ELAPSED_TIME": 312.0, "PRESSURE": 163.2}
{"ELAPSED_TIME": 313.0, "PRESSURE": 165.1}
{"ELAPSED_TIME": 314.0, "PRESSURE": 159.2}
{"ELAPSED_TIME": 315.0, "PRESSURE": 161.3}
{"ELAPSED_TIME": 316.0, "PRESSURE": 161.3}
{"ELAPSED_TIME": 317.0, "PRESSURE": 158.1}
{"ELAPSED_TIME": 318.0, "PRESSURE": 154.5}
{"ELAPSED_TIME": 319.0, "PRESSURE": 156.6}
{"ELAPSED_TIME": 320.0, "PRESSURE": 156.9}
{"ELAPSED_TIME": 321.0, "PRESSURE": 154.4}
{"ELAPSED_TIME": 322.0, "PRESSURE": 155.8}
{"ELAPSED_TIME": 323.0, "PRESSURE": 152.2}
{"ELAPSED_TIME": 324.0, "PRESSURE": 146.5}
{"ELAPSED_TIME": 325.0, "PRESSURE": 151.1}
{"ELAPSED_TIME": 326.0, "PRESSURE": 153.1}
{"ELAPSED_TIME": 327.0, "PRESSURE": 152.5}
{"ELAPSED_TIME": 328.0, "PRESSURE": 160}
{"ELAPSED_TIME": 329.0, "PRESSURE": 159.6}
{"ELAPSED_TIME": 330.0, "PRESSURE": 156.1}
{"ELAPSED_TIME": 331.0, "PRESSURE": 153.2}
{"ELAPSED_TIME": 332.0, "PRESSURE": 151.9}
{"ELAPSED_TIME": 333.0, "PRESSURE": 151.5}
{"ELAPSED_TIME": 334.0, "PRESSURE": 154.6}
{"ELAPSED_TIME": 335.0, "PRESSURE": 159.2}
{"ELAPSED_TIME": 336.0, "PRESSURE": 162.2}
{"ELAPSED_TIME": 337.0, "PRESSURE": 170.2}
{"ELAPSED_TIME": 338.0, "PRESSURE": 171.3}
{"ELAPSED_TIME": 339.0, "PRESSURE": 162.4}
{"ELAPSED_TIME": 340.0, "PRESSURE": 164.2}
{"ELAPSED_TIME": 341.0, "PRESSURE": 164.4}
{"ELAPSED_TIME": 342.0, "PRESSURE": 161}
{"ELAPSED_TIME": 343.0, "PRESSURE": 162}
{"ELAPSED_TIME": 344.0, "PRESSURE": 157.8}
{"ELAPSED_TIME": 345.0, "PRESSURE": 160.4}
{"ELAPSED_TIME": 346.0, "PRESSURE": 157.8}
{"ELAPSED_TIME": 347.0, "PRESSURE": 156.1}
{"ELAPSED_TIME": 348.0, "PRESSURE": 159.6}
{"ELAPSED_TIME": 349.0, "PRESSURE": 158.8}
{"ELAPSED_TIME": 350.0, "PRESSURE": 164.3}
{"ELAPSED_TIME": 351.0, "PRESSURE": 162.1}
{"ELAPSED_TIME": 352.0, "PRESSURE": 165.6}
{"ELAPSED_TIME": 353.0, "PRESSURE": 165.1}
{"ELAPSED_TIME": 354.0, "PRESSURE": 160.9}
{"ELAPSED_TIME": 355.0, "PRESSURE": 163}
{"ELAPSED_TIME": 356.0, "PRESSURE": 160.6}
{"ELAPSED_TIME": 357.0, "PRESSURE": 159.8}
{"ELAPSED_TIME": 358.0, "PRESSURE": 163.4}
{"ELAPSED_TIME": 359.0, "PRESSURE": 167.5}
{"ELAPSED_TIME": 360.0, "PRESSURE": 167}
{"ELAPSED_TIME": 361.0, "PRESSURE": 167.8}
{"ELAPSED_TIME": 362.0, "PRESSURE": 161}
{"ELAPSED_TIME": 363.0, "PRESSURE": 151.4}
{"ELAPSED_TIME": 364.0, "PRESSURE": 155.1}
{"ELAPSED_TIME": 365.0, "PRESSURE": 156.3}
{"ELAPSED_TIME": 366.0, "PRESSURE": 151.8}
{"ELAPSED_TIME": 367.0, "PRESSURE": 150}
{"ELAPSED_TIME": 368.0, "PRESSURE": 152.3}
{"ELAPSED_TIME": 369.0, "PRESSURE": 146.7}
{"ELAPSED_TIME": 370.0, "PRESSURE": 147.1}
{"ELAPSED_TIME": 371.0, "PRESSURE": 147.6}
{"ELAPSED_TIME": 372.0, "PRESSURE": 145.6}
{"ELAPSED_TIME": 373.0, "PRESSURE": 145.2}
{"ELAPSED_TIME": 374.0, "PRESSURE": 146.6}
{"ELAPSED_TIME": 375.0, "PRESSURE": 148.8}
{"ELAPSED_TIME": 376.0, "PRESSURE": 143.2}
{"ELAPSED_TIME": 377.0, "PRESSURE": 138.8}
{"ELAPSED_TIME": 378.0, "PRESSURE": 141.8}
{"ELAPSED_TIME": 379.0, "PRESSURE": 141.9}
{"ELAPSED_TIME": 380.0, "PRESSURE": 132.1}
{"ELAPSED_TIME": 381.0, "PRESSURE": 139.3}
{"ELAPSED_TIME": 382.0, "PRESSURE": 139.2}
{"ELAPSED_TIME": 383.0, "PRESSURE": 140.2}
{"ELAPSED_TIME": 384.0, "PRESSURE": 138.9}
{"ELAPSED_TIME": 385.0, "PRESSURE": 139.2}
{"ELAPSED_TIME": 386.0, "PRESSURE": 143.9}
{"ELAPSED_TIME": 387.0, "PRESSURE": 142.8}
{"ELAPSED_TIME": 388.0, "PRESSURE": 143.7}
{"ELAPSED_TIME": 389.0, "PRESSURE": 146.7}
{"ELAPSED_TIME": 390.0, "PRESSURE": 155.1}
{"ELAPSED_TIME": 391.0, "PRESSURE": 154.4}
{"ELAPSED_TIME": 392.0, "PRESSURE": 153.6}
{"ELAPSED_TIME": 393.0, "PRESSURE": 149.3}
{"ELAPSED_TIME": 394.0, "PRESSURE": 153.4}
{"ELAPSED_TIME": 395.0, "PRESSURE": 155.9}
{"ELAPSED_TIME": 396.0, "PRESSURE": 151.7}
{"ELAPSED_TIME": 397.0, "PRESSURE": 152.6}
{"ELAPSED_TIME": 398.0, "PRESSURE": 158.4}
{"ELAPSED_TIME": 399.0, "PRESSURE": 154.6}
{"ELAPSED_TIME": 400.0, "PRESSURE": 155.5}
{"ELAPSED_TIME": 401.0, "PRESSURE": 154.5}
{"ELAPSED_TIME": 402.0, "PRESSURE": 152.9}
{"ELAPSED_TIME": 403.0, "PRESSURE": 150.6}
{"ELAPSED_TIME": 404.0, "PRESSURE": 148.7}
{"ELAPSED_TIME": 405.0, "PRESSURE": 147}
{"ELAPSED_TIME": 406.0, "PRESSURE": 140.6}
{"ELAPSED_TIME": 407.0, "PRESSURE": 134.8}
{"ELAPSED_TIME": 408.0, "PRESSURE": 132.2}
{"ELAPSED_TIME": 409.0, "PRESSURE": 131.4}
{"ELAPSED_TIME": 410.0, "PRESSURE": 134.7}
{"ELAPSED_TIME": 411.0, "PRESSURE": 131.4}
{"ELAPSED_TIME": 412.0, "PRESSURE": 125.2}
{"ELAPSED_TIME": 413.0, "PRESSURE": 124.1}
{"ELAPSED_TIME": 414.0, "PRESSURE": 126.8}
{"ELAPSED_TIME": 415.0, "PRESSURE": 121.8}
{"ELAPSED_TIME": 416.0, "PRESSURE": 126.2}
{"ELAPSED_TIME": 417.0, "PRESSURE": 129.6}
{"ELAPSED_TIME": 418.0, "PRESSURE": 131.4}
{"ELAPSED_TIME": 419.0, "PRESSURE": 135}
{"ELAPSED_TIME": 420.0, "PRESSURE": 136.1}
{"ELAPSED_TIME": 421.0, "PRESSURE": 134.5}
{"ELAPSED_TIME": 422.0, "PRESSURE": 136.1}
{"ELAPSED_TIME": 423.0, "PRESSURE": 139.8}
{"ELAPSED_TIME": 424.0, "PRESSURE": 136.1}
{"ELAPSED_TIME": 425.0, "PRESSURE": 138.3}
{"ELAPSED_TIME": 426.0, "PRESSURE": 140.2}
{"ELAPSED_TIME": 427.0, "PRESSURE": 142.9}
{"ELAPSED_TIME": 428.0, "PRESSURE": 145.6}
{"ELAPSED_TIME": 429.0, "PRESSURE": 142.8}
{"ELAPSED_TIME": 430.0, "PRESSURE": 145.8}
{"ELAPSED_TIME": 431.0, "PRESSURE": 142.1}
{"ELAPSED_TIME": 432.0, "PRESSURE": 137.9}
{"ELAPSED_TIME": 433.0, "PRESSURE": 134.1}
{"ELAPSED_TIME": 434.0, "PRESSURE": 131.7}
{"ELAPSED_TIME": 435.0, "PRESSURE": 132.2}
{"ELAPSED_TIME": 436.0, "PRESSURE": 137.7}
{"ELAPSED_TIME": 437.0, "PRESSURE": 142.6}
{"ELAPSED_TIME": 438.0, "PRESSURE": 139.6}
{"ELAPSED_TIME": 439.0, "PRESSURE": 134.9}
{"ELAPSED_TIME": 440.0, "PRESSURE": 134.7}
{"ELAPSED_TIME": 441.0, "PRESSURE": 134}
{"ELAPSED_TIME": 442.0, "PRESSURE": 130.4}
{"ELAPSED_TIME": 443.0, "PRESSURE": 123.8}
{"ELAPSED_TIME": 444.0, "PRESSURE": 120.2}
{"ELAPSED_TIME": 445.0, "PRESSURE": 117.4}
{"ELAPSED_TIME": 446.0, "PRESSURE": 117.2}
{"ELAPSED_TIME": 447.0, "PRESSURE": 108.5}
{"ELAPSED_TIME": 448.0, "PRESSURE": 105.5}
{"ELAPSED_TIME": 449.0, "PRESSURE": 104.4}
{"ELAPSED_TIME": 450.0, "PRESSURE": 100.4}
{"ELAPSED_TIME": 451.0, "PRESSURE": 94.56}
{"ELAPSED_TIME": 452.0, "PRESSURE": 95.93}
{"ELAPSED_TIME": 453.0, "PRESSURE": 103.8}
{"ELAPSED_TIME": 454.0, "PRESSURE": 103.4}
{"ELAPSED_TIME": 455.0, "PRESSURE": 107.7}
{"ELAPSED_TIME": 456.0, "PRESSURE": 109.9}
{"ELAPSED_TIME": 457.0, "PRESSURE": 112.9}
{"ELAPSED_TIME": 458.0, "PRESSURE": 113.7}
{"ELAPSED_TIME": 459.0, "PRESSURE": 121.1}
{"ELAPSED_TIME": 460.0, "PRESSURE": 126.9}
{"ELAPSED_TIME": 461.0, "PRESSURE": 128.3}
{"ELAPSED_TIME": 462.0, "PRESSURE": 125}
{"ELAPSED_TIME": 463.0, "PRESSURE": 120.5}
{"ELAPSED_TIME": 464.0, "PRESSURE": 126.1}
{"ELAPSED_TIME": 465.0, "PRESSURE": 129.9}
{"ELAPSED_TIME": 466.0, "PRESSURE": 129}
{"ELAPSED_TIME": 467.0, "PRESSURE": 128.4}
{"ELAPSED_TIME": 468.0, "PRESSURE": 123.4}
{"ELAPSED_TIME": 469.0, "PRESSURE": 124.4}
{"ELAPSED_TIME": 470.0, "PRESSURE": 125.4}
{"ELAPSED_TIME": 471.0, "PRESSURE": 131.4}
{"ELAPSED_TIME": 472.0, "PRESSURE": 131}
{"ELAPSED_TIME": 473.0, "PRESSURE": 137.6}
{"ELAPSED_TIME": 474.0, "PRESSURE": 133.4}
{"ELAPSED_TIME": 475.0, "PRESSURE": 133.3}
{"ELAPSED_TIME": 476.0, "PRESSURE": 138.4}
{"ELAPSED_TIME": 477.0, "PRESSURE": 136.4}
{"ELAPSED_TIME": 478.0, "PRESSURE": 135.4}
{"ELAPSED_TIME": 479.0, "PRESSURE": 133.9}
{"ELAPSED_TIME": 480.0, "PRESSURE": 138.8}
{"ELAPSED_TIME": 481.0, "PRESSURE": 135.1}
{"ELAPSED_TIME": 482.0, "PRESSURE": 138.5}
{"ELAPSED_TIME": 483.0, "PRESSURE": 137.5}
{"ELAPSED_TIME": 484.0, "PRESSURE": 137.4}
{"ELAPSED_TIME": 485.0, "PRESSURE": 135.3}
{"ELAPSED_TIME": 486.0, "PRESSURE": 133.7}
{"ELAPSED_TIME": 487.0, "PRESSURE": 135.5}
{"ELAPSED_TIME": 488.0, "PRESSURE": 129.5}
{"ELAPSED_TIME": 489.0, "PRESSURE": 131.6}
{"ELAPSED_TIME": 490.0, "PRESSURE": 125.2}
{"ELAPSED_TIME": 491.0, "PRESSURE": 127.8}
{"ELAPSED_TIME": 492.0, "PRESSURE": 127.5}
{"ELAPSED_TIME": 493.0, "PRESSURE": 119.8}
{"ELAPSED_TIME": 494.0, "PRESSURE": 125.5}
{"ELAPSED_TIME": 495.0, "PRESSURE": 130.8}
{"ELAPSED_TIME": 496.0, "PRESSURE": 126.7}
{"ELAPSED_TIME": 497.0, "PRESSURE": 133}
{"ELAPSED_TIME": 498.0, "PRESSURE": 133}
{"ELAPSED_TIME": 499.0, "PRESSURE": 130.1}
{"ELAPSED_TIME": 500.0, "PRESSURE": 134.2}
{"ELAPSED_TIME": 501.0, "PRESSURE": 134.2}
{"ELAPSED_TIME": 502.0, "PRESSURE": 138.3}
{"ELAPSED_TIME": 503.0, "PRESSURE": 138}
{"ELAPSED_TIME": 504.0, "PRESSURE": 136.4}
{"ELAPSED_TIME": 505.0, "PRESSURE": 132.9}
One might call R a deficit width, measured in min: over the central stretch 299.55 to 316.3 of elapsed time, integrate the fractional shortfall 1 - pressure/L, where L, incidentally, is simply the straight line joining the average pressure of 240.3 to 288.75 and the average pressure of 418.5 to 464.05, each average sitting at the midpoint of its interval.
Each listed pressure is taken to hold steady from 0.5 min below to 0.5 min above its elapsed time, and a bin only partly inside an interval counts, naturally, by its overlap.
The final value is -3.2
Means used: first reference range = 134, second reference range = 126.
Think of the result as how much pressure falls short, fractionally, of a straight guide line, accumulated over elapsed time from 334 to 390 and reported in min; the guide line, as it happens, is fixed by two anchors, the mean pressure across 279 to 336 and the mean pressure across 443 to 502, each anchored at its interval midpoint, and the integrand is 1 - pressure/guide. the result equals -3.72 min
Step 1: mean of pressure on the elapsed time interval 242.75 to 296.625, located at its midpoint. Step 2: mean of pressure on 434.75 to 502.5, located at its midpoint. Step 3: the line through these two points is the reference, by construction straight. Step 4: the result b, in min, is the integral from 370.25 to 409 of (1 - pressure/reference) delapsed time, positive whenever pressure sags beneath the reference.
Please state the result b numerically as -4.5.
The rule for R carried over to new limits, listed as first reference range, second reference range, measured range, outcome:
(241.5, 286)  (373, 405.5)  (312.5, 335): -2.5 min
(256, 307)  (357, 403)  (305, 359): -4.3 min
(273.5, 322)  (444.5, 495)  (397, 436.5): -1.9 min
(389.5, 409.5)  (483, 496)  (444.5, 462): 3.5 min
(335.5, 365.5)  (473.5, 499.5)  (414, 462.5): 5.7 min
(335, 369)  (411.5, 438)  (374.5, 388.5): 0.9 min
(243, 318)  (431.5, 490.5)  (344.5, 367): -4.0 min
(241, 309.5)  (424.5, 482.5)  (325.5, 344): -3.2 min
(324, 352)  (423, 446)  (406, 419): 1.0 min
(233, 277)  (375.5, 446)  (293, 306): -2.2 min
